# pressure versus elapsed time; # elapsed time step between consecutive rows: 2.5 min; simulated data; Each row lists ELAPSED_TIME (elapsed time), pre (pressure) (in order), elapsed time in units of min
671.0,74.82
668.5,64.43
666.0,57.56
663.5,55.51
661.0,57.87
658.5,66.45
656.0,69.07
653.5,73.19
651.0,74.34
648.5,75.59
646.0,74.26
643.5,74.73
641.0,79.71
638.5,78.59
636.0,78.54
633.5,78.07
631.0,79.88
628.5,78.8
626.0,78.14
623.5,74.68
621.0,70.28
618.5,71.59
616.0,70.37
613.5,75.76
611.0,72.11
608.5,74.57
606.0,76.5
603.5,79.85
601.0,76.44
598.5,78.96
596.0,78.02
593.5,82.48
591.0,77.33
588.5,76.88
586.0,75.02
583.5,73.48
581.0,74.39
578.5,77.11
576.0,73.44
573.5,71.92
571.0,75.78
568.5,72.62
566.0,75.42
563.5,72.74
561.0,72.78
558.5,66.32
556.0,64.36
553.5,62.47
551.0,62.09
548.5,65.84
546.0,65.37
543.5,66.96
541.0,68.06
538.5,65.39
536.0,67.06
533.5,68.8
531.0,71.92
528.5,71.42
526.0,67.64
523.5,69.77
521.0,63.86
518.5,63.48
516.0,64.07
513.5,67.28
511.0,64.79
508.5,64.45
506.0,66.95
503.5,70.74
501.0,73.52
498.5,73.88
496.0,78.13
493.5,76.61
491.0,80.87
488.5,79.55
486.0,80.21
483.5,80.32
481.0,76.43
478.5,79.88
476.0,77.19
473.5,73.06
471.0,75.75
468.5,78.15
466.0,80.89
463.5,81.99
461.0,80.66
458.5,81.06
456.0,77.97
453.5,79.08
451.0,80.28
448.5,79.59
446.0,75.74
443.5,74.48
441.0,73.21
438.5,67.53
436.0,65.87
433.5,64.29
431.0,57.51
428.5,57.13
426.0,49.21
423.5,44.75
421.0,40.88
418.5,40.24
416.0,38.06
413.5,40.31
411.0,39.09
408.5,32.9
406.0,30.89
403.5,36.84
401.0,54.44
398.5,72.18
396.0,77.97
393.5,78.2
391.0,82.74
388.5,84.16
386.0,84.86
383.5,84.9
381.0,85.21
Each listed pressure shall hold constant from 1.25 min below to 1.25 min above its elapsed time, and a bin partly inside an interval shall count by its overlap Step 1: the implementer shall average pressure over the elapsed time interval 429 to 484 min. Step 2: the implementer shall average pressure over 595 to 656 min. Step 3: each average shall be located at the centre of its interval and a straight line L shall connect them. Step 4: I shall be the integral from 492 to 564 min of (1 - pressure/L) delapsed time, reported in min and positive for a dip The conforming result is 7.0 min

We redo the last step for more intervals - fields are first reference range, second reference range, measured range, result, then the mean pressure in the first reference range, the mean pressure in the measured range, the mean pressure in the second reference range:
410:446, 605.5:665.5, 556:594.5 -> -3.65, 54.6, 74.1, 73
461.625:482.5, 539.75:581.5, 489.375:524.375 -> 2.27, 78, 70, 69.8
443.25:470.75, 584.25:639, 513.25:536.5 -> 3.10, 79.1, 67.6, 76.4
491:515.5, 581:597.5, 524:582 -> 3.86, 71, 69.5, 77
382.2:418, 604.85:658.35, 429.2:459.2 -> -4.87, 59.4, 72.6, 75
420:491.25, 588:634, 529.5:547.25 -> 1.59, 72.2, 67.7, 76.3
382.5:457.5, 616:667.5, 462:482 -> -4.17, 62.2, 78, 72.3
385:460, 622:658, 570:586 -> -0.52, 62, 74.4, 76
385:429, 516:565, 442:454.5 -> -4.13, 54.5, 77.7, 67.1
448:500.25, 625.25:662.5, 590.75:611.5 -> -0.60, 78.6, 77.6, 74.3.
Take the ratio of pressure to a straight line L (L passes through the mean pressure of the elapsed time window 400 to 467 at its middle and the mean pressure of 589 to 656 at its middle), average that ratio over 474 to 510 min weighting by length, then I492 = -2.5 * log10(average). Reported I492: -0.16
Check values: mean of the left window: 60.1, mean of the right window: 76.1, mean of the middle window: 75.5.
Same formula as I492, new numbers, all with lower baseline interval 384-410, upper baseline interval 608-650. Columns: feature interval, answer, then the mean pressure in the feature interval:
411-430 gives 0.42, 44.2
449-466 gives -0.20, 80.2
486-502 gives -0.13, 77.4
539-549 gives 0.08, 66.5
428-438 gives 0.06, 62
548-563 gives 0.09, 66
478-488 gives -0.16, 79.2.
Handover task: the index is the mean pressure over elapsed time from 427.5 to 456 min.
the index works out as 70.9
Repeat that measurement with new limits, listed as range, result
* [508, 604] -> 70.6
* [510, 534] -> 67.3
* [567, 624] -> 75.2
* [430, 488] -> 75.8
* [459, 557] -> 71.6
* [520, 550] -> 67.7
